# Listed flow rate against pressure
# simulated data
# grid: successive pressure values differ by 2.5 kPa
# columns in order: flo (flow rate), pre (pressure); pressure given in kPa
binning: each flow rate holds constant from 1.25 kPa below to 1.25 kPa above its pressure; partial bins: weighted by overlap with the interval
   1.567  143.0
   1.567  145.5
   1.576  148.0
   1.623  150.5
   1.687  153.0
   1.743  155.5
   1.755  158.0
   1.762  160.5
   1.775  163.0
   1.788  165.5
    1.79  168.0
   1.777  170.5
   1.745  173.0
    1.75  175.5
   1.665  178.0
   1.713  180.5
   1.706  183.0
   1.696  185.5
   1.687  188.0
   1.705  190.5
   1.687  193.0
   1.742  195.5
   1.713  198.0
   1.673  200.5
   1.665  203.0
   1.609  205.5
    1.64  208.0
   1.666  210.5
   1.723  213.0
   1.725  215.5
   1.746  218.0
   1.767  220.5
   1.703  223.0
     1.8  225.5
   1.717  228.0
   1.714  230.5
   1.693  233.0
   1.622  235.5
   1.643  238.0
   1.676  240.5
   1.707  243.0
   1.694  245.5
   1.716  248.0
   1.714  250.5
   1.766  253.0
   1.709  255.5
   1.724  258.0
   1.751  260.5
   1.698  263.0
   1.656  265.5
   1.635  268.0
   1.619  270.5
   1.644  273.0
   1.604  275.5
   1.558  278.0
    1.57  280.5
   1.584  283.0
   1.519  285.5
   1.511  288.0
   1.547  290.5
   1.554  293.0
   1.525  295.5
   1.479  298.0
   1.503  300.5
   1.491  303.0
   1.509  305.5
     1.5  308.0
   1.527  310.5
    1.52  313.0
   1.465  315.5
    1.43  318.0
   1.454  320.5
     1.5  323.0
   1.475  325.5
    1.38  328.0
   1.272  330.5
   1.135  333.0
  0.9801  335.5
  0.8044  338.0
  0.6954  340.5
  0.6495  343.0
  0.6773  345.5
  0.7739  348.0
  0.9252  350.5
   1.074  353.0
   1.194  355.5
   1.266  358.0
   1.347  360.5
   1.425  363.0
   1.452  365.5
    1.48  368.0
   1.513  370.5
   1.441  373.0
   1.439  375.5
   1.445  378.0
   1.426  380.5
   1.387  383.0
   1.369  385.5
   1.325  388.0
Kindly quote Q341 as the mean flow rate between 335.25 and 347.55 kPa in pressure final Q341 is 0.744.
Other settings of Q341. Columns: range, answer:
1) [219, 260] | 1.71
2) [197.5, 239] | 1.7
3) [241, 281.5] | 1.67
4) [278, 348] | 1.34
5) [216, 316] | 1.63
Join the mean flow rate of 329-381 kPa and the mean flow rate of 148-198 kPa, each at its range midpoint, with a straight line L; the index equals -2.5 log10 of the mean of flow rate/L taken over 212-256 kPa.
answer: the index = -0.121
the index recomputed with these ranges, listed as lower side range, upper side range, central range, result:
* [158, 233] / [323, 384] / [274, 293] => -0.093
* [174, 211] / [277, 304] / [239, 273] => -0.072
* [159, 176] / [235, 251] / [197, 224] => 0.017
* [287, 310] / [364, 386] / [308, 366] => 0.231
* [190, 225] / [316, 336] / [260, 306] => -0.071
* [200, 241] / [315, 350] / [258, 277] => -0.149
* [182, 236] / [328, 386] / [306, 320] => -0.116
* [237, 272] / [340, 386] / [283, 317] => -0.016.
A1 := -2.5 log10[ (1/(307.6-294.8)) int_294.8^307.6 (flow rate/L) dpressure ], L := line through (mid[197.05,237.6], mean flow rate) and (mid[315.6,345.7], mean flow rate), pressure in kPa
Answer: -0.16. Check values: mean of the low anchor 1.7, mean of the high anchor 1.15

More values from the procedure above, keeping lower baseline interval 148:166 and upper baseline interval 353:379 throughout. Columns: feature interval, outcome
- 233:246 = -0.055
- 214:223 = -0.076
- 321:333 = 0.051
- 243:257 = -0.098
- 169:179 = -0.028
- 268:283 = -0.049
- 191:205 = -0.024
